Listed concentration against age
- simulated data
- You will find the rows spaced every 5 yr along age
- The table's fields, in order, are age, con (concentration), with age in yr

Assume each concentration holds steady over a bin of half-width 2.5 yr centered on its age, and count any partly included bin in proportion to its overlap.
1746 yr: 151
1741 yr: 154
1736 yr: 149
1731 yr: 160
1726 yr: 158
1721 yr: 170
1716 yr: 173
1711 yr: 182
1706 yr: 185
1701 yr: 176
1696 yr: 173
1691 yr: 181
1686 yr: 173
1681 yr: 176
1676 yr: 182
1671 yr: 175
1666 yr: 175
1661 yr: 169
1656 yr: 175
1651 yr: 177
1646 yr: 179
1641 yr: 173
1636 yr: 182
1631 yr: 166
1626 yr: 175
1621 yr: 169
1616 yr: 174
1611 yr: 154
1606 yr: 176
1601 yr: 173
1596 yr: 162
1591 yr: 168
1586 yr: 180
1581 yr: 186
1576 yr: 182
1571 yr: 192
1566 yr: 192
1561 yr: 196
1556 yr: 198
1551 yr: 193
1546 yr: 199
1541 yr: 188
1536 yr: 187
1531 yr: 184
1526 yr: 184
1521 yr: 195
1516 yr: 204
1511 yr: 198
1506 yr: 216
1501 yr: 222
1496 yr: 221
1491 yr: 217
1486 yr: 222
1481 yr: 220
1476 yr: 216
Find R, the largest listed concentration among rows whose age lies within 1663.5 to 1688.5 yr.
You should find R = 182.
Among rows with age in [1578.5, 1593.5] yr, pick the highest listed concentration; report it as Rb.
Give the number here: 186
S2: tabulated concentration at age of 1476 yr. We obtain 216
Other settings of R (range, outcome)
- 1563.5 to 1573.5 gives 192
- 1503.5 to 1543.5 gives 216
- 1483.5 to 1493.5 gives 222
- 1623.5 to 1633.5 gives 175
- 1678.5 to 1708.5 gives 185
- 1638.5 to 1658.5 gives 179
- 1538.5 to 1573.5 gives 199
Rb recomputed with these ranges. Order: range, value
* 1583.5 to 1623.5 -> 180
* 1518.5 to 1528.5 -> 195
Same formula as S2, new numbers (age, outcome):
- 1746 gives 151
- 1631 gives 166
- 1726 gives 158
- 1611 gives 154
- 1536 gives 187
